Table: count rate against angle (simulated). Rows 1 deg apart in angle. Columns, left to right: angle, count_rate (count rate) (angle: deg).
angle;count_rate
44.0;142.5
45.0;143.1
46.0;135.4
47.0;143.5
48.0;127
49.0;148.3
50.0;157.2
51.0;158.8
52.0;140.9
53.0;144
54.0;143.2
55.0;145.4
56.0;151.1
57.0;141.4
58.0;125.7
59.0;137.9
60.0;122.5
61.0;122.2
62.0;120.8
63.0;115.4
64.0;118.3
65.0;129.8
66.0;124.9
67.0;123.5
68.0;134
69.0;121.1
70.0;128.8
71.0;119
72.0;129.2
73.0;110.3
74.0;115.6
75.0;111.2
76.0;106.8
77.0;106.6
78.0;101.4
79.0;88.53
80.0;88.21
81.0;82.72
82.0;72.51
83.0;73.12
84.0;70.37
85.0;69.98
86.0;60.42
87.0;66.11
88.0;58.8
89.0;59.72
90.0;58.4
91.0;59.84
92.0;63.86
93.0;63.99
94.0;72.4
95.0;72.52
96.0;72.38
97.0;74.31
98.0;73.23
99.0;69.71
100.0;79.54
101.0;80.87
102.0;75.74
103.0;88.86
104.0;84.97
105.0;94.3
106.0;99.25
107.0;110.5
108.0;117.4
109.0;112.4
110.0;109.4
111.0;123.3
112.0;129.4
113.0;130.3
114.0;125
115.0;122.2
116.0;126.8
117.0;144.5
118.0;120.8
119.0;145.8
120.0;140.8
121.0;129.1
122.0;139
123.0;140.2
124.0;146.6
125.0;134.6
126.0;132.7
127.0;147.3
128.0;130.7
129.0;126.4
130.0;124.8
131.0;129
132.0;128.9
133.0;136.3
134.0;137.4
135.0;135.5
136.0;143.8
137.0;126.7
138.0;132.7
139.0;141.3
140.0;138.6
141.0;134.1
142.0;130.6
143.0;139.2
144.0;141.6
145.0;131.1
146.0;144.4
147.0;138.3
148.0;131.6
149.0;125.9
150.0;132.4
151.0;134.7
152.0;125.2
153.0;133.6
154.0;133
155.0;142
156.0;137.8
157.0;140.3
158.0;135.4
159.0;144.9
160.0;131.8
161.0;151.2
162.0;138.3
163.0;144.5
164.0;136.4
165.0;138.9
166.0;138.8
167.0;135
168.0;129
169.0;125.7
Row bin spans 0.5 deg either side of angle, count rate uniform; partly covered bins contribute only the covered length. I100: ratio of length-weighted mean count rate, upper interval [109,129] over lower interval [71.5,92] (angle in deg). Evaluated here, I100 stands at 1.57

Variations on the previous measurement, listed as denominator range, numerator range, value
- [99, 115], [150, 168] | 1.33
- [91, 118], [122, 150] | 1.40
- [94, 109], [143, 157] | 1.58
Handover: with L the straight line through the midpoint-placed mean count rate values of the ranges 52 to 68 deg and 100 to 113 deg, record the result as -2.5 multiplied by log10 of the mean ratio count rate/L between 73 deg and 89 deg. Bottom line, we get 0.37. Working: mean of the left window 131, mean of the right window 102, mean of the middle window 84.8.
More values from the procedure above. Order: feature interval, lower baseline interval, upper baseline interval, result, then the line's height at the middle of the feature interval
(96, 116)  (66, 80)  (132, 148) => 0.25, 125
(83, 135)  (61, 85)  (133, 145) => 0.20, 123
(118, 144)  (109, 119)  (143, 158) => -0.04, 130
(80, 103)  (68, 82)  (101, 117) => 0.48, 109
